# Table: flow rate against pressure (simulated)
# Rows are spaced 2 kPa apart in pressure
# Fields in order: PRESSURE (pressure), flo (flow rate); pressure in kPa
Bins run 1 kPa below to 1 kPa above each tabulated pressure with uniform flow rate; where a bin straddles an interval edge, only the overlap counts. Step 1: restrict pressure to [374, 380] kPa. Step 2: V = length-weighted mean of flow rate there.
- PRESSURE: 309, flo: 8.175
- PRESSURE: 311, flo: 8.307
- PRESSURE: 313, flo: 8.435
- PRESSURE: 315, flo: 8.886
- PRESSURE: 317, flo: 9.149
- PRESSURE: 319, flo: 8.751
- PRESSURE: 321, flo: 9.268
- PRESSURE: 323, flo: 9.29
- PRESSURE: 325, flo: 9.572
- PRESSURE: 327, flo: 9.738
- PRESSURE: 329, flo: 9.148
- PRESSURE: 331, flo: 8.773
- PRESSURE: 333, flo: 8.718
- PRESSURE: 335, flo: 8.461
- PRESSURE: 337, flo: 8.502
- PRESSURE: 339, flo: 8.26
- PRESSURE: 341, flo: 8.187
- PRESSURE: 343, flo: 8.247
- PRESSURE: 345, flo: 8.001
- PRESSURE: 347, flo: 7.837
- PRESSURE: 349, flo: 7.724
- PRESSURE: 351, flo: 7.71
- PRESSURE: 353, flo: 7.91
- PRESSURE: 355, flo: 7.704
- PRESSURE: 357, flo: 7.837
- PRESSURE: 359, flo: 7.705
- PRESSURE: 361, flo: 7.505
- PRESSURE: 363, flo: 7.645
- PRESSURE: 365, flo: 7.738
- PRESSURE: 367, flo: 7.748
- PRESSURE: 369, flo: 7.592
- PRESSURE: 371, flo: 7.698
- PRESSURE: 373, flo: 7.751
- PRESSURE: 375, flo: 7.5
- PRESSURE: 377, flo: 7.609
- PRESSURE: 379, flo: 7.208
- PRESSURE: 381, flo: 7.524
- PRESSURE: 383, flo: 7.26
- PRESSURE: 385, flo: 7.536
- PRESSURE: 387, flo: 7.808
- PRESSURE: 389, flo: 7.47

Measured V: 7.44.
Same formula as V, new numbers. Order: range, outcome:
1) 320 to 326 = 9.38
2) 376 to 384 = 7.4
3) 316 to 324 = 9.11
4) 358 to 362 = 7.61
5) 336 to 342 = 8.32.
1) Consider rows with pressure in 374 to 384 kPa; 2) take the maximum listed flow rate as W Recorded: 7.609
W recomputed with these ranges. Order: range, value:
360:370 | 7.748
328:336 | 9.148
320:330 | 9.738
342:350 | 8.247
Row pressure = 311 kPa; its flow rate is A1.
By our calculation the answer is 8.307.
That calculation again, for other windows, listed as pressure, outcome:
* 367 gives 7.748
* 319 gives 8.751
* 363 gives 7.645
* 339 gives 8.26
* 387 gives 7.808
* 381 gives 7.524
